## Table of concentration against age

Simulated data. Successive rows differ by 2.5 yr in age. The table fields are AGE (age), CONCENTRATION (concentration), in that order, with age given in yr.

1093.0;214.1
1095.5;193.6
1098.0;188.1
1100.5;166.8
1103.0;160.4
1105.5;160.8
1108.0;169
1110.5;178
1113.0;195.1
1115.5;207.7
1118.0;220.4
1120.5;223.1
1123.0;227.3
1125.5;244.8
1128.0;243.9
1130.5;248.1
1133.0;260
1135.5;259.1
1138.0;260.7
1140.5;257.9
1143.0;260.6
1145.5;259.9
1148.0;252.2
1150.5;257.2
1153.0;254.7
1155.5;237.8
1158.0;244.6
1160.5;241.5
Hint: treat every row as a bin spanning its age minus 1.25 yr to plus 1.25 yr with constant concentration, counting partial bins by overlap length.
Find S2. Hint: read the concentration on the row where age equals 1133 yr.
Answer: 260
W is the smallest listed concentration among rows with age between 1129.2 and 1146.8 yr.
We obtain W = 248.1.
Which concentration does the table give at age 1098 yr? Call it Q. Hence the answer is 188.1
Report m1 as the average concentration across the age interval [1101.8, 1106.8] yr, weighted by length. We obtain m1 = 161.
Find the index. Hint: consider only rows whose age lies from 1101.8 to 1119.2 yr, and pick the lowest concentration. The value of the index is 160.4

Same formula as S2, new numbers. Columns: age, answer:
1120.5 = 223.1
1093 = 214.1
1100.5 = 166.8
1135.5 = 259.1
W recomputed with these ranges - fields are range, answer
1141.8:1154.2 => 252.2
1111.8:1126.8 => 195.1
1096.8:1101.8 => 166.8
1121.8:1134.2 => 227.3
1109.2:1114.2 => 178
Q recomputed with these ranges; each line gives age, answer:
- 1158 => 244.6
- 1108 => 169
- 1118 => 220.4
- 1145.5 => 259.9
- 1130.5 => 248.1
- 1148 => 252.2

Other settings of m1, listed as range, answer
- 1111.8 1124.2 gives 215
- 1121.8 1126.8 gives 236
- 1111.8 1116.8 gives 202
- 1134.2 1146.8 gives 260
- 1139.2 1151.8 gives 258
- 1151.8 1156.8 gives 246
